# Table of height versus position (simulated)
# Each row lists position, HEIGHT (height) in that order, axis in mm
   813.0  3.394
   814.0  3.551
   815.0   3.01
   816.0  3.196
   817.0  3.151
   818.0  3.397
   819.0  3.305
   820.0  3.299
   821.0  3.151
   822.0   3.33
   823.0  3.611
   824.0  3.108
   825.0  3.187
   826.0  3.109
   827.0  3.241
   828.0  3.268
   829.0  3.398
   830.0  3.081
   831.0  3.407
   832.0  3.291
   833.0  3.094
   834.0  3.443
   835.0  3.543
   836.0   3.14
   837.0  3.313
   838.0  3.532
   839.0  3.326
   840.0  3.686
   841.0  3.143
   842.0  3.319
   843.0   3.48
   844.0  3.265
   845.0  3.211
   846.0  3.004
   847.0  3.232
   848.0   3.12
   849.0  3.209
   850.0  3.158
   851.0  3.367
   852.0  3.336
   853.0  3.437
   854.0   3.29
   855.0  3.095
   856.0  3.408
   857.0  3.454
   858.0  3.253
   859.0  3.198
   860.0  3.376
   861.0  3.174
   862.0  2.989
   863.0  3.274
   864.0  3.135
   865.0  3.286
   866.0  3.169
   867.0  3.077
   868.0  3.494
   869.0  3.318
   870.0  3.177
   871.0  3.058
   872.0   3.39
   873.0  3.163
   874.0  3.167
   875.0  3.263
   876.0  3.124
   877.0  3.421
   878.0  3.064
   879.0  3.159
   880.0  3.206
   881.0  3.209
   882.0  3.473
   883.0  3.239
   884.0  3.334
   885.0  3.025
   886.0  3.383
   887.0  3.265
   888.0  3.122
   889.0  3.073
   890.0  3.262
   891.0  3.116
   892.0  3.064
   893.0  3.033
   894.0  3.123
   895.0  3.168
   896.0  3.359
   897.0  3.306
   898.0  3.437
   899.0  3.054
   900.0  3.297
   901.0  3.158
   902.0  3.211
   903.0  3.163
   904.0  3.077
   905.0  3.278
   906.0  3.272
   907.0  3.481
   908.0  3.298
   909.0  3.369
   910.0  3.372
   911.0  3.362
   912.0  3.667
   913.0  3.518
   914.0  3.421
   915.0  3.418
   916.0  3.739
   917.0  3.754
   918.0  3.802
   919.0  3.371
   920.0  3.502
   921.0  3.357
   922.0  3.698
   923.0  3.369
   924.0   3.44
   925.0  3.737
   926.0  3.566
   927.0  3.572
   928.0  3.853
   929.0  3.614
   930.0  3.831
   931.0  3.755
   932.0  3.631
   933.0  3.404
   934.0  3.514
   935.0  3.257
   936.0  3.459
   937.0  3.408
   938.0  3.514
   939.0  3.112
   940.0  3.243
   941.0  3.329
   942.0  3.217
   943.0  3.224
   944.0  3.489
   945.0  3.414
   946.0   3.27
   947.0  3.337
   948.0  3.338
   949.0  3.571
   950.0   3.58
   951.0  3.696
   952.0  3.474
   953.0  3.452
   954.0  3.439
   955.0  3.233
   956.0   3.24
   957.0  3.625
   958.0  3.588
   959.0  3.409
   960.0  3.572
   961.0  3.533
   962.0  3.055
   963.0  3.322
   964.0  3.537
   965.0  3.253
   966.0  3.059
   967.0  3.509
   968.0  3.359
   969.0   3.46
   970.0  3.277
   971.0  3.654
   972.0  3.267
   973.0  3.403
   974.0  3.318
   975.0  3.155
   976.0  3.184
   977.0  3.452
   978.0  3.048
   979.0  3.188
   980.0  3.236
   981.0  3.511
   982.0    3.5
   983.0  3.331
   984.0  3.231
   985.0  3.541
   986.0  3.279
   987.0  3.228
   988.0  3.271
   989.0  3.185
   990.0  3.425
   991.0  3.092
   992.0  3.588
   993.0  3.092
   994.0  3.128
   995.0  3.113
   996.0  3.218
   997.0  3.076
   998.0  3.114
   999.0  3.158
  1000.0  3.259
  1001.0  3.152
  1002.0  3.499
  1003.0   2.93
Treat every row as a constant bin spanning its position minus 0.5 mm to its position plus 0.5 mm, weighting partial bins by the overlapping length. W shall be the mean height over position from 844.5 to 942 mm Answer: 3.32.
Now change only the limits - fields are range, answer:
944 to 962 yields 3.45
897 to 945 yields 3.44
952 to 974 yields 3.39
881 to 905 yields 3.21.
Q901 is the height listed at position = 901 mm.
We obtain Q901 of 3.158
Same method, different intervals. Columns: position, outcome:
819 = 3.305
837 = 3.313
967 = 3.509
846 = 3.004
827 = 3.241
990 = 3.425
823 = 3.611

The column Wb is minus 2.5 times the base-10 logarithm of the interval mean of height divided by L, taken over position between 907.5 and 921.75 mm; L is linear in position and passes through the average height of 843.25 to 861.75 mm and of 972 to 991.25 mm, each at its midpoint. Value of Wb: -0.07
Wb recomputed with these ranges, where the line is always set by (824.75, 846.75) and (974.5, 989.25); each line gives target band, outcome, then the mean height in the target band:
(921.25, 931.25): -0.11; 3.63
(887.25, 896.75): 0.05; 3.15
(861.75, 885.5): 0.02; 3.22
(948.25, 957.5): -0.06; 3.48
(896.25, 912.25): 0.00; 3.3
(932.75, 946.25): -0.02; 3.35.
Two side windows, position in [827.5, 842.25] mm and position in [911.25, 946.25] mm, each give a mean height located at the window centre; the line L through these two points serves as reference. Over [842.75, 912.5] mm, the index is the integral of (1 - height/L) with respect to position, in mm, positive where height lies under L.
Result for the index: 3.4 mm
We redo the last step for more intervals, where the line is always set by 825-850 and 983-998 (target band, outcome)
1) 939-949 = -0.2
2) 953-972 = -0.8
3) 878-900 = 0.4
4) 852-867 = 0.1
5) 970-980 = -0.1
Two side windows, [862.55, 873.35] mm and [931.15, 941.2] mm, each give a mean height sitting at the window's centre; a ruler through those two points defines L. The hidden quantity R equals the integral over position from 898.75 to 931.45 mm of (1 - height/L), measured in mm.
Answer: -1.16 mm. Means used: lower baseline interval 3.23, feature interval 3.47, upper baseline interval 3.4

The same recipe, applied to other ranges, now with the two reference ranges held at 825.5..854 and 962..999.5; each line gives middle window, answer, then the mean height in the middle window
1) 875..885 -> 0.16 mm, 3.24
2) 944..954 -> -0.52 mm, 3.46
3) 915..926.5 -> -0.98 mm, 3.57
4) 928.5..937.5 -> -0.69 mm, 3.54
